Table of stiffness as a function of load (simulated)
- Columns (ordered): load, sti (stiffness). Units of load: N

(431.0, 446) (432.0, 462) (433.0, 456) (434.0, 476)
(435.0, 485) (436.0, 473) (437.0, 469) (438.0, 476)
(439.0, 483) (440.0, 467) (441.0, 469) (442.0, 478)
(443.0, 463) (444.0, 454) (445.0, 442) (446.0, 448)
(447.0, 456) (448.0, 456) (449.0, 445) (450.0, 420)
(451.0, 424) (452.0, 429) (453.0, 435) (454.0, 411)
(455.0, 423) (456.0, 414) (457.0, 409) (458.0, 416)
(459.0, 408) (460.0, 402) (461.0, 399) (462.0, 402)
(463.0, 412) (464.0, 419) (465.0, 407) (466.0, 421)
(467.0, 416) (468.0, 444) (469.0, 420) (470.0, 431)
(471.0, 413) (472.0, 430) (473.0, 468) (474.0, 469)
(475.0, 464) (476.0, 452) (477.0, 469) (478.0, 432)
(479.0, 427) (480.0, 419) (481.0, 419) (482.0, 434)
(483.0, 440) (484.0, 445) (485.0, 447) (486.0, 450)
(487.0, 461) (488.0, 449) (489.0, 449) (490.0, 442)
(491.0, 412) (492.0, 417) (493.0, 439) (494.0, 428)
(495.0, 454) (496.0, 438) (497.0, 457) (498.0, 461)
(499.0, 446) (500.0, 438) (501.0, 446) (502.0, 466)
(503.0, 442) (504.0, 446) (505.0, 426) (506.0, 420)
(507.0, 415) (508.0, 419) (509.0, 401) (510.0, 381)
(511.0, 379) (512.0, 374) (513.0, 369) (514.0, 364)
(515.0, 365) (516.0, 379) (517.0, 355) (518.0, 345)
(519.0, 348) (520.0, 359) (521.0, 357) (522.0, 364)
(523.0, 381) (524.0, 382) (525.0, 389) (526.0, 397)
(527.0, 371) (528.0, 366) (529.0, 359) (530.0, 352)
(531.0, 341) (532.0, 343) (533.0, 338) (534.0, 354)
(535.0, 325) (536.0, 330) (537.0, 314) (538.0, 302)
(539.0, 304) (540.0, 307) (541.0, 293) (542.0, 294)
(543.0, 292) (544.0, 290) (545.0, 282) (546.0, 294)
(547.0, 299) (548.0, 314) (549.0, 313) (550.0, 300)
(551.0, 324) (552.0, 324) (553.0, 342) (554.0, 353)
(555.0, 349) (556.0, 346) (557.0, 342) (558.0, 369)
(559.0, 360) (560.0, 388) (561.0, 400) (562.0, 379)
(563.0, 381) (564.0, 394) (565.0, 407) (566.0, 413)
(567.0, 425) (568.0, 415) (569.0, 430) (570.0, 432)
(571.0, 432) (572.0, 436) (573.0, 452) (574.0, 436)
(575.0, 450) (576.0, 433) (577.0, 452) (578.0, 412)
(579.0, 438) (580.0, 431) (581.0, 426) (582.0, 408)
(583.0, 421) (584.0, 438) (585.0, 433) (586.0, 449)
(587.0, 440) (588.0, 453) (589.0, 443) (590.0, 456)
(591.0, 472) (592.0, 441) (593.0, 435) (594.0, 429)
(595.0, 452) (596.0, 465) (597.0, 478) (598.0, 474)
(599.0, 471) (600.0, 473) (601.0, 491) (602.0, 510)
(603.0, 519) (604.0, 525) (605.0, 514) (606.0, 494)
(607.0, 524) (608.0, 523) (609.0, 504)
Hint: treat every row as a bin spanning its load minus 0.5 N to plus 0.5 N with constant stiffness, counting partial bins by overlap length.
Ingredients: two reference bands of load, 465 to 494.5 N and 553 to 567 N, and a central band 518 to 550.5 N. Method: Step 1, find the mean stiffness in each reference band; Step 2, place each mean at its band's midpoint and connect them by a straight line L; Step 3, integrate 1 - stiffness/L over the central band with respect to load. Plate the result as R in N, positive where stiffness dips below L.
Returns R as 5.18 N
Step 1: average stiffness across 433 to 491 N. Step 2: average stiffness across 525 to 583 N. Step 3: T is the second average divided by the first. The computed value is 0.8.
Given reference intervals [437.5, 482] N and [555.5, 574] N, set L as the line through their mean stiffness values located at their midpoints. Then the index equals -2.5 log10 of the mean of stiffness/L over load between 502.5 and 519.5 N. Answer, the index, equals 0.08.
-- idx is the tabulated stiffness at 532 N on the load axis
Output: 343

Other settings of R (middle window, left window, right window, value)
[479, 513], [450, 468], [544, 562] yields -4.2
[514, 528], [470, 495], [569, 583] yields 2.2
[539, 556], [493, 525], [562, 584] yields 4.3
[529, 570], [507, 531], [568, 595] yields 6.1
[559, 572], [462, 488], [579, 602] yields 1.2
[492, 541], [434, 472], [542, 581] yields 2.3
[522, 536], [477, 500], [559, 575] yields 2.2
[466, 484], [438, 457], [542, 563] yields -1.0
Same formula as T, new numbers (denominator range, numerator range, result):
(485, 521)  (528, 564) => 0.80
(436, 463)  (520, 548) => 0.76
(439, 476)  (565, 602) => 1.02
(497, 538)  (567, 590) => 1.14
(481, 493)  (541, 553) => 0.69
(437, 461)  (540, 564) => 0.76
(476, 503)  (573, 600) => 1.01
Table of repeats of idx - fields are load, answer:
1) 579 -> 438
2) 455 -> 423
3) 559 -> 360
